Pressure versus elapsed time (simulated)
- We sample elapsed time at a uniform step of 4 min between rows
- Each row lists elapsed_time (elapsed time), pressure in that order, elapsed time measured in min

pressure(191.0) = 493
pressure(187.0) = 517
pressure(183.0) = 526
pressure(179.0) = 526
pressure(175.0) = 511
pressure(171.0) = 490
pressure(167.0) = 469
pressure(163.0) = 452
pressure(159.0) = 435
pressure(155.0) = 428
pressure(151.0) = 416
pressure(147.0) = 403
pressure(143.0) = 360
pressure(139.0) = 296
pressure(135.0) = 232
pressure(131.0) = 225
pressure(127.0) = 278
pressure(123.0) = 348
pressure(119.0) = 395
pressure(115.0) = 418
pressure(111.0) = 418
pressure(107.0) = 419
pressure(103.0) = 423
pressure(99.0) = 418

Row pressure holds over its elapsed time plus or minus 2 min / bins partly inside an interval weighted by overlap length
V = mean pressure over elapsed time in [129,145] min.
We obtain 278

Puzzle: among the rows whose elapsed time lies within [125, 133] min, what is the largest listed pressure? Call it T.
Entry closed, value 278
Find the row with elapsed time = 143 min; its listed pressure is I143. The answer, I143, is 360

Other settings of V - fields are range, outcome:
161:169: 460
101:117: 420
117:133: 312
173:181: 518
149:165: 433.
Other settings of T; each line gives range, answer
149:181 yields 526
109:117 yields 418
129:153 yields 416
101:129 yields 423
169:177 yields 511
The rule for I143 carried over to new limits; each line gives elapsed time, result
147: 403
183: 526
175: 511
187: 517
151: 416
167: 469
